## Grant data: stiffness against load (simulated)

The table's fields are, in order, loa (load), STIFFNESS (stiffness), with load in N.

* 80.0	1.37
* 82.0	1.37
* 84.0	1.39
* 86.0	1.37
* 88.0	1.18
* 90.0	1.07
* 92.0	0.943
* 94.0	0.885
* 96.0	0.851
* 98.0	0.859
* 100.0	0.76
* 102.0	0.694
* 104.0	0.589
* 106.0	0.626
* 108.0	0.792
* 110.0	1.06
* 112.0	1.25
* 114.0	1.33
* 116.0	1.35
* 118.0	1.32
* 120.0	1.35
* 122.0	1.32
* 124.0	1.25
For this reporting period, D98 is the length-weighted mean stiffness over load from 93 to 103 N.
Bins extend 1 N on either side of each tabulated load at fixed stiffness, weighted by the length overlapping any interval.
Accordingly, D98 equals 0.81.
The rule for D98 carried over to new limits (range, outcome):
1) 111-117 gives 1.31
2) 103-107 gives 0.607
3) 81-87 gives 1.38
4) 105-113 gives 0.932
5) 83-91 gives 1.25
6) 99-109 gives 0.692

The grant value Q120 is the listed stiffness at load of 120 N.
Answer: 1.35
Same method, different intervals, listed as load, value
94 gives 0.885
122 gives 1.32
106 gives 0.626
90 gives 1.07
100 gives 0.76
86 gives 1.37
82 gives 1.37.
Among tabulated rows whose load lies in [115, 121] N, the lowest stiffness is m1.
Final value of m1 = 1.32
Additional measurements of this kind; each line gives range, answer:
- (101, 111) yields 0.589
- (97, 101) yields 0.76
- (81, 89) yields 1.18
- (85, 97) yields 0.851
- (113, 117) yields 1.33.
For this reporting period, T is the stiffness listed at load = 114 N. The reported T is 1.33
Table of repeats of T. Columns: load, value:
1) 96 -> 0.851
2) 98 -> 0.859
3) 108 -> 0.792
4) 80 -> 1.37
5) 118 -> 1.32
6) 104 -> 0.589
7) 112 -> 1.25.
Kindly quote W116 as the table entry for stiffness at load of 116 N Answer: 1.35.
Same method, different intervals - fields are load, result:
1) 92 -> 0.943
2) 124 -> 1.25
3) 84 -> 1.39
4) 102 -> 0.694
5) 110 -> 1.06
